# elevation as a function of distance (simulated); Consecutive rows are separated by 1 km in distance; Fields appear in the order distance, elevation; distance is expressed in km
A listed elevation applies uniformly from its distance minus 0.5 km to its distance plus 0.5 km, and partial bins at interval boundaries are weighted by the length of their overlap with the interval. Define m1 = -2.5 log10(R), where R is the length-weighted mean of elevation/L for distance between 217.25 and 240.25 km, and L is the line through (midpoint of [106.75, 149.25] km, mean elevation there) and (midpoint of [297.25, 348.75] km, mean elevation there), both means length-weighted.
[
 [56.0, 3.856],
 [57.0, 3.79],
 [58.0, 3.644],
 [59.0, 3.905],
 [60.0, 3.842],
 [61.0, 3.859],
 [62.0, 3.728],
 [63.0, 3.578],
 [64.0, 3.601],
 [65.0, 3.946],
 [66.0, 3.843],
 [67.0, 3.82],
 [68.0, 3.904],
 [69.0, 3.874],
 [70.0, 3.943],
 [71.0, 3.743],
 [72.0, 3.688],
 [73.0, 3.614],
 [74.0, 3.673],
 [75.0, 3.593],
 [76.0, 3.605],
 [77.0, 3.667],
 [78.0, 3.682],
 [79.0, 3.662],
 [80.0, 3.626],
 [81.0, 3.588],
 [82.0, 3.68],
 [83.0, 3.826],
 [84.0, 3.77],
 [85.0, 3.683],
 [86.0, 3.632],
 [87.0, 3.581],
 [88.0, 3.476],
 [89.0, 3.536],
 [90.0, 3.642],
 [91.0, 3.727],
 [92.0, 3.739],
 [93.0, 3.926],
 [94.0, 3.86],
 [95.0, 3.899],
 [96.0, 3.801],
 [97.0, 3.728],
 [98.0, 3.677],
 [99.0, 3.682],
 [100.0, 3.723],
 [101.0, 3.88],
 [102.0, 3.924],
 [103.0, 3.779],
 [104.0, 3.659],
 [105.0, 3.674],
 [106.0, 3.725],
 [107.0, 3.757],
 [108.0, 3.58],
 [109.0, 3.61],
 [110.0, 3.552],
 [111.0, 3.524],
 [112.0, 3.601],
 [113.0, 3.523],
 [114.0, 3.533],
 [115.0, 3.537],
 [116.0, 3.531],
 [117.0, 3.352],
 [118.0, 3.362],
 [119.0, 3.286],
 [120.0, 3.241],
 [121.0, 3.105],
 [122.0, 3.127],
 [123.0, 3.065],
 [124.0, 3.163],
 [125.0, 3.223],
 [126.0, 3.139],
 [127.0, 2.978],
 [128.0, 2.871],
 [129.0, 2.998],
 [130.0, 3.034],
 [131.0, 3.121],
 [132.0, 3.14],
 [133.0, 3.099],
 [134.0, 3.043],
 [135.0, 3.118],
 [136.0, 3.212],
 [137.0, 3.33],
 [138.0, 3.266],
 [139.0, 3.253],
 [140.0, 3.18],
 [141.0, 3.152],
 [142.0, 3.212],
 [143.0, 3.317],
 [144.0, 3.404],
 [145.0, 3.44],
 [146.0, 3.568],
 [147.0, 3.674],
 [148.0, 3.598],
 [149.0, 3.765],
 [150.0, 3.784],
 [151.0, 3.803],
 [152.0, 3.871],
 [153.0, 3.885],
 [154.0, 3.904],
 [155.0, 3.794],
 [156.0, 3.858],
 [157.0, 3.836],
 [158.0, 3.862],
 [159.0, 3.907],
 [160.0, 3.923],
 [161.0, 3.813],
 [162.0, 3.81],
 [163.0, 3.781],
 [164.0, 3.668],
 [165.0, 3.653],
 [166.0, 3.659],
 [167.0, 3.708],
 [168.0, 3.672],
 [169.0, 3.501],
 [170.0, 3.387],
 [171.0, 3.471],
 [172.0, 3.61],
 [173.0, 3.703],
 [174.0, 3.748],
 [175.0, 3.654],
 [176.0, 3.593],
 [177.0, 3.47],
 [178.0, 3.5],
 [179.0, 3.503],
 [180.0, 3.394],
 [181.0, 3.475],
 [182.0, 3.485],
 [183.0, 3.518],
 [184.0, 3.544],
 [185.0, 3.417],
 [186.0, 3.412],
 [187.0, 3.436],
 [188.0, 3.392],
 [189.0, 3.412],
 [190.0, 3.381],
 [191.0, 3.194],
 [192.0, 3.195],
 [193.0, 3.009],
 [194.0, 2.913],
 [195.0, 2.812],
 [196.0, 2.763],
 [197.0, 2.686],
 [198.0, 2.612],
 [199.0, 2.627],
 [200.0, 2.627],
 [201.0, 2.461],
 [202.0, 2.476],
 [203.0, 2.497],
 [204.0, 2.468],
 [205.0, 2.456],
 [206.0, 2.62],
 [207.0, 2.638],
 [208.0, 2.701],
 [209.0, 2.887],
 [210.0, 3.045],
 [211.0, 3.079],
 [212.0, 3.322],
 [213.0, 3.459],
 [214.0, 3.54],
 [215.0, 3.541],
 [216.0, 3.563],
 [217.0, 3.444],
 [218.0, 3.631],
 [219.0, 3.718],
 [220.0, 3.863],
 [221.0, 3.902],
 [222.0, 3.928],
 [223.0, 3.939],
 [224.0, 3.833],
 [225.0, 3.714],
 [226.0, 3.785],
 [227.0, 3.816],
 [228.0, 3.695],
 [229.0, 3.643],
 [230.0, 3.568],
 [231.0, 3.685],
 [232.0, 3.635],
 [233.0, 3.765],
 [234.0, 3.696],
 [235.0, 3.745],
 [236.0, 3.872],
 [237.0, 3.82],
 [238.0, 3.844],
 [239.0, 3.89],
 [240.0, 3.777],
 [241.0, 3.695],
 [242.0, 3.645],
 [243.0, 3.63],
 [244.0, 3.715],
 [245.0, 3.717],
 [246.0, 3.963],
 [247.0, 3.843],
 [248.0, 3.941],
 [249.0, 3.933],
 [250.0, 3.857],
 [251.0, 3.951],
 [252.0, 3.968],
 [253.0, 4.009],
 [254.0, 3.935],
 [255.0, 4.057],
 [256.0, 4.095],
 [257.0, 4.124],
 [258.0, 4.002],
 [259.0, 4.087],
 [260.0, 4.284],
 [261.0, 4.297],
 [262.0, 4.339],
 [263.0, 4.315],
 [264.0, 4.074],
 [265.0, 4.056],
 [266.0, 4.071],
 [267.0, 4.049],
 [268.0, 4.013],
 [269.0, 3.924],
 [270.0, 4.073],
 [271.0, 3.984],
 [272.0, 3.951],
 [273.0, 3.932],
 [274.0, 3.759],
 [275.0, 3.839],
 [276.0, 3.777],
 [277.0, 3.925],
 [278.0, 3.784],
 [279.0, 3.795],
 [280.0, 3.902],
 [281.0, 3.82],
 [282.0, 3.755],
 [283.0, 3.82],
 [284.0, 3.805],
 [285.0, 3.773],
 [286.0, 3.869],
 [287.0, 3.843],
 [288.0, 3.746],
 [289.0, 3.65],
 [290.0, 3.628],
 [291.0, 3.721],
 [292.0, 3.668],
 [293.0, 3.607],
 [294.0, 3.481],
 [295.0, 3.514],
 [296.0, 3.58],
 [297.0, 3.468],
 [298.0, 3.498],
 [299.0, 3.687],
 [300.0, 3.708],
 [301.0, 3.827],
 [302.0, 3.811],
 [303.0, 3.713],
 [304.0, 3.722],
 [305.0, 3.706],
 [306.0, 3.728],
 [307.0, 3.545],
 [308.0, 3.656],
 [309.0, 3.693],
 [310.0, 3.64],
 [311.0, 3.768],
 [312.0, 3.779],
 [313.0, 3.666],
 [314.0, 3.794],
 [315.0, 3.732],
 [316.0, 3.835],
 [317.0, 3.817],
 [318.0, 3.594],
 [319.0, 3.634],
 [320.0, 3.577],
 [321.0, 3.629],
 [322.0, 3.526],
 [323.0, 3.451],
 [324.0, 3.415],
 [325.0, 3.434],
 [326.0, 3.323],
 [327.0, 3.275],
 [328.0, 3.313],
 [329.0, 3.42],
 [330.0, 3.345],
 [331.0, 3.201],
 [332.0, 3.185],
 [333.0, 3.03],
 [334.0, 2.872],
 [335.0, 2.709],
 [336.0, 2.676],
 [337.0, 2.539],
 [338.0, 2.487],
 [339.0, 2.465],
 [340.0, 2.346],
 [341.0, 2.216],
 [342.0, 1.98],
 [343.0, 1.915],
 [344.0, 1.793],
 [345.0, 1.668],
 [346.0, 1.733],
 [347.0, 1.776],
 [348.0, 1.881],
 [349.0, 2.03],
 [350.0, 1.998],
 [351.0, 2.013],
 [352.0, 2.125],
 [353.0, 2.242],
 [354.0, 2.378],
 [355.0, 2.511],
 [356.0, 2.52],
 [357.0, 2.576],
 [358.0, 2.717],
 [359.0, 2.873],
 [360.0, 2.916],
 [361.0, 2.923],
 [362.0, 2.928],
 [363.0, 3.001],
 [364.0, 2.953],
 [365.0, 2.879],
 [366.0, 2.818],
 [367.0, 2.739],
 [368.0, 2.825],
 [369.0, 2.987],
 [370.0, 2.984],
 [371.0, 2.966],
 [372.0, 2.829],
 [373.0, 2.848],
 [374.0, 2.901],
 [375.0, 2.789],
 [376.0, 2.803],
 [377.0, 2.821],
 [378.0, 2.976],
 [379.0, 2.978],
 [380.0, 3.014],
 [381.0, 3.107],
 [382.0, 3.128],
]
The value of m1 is -0.17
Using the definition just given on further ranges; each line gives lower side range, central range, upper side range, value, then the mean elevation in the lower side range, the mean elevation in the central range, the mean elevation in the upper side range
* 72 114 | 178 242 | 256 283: 0.16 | 3.68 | 3.34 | 4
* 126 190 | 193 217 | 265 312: 0.24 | 3.5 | 2.88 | 3.77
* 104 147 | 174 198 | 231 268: 0.10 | 3.32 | 3.31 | 3.93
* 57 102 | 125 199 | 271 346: 0.06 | 3.73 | 3.42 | 3.42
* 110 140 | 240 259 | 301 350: -0.23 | 3.24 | 3.9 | 3.1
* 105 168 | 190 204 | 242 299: 0.30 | 3.47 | 2.77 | 3.88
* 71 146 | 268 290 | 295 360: -0.22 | 3.48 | 3.84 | 3.05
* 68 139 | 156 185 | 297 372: -0.08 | 3.52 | 3.64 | 3.01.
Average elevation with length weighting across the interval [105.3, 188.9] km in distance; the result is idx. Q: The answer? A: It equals 3.48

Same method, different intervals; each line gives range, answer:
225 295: 3.86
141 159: 3.67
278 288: 3.81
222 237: 3.75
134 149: 3.34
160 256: 3.48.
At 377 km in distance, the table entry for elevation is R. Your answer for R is 2.821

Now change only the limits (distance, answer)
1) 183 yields 3.518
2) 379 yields 2.978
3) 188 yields 3.392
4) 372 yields 2.829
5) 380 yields 3.014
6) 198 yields 2.612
